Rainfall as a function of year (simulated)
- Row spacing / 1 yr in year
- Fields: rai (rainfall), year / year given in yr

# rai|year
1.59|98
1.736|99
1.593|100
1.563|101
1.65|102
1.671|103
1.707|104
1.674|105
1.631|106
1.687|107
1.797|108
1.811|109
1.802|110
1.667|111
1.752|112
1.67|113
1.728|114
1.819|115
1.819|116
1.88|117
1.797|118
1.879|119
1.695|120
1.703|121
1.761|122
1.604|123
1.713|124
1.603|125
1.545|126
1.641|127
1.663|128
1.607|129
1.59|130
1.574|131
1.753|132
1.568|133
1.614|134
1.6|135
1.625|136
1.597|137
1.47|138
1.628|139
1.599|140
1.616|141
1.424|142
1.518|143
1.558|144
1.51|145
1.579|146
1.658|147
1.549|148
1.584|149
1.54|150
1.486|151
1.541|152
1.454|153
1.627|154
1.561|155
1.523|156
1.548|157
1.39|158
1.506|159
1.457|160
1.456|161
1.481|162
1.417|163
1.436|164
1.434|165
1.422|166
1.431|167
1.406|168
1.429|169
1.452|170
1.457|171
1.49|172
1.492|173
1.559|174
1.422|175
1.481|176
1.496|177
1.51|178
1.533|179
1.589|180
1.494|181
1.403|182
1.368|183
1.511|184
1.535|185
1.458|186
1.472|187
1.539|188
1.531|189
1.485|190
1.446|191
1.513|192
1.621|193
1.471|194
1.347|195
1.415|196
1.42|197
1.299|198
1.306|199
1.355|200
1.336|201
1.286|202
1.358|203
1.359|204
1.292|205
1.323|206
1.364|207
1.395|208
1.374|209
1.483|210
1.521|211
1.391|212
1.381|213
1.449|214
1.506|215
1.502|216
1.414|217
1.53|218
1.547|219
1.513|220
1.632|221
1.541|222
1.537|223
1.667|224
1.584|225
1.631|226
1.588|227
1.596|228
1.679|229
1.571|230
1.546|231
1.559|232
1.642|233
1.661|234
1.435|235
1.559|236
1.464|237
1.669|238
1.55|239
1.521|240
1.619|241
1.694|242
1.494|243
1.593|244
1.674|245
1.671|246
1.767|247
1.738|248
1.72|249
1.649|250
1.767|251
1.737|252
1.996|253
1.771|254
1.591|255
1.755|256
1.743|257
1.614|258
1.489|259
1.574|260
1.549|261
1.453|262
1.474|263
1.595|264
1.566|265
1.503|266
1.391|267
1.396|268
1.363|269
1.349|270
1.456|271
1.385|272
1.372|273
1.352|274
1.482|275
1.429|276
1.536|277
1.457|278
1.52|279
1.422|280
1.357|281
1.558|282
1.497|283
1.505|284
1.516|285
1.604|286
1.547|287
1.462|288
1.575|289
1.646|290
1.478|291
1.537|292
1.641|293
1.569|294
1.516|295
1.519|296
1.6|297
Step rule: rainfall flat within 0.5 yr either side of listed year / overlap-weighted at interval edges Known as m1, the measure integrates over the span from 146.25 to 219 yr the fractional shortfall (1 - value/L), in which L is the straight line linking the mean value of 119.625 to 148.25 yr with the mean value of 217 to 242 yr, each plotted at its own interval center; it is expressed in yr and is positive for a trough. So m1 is 6.0 yr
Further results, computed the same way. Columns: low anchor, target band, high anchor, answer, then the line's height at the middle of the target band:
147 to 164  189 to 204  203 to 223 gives 0.61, 1.47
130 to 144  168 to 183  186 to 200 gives 0.10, 1.49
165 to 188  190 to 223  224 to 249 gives 2.37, 1.54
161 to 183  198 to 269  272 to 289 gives -3.42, 1.47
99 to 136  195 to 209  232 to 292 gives 2.30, 1.61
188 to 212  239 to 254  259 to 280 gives -2.54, 1.44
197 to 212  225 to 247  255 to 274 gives -2.45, 1.44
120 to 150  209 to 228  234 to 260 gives 1.35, 1.64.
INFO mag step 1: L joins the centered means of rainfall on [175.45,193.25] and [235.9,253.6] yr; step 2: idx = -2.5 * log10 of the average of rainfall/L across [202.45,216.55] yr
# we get 0.12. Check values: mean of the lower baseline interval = 1.5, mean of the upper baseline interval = 1.66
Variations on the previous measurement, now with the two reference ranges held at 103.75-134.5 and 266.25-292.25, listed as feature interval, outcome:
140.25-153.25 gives 0.08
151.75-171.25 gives 0.12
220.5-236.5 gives -0.03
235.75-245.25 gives -0.04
